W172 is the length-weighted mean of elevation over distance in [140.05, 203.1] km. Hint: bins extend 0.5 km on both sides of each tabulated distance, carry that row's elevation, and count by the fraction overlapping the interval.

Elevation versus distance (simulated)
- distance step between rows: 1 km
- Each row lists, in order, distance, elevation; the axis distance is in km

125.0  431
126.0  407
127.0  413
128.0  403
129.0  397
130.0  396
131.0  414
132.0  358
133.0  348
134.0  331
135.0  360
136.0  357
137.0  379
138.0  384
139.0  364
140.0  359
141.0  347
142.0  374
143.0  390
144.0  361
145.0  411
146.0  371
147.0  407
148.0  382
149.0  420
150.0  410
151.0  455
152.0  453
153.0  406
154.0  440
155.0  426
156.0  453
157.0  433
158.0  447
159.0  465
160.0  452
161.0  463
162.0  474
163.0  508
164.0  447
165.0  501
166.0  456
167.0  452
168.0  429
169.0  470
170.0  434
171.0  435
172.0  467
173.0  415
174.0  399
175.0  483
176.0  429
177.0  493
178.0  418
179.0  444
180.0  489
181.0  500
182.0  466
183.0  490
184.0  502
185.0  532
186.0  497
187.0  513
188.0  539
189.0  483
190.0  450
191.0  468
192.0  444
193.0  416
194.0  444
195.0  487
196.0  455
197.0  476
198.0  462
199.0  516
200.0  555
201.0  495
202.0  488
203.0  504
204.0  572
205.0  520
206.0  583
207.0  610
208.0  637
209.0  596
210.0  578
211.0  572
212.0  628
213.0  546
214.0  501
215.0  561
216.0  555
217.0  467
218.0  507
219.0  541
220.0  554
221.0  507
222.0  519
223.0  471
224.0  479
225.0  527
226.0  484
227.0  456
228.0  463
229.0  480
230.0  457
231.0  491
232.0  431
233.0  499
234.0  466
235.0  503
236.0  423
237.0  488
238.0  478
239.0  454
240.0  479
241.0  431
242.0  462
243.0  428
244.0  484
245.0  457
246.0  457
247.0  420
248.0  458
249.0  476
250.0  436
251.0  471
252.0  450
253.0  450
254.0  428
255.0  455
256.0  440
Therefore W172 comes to 453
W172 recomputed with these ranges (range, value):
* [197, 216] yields 549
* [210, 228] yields 522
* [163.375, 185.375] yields 461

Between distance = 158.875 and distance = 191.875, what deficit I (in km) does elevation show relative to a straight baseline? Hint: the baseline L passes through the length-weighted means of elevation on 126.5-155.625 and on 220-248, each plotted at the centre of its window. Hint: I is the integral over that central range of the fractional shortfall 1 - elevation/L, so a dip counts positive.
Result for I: -3.8 km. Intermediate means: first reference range 390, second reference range 471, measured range 468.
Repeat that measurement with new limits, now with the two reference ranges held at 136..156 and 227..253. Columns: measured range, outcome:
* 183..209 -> -4.6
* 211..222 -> -2.3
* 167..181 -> -1.1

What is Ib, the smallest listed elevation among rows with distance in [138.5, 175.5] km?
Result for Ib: 347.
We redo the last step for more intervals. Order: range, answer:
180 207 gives 416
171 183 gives 399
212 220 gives 467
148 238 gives 382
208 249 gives 420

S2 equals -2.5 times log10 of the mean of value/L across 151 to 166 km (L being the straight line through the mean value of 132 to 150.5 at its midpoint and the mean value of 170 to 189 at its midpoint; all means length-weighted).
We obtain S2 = -0.09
